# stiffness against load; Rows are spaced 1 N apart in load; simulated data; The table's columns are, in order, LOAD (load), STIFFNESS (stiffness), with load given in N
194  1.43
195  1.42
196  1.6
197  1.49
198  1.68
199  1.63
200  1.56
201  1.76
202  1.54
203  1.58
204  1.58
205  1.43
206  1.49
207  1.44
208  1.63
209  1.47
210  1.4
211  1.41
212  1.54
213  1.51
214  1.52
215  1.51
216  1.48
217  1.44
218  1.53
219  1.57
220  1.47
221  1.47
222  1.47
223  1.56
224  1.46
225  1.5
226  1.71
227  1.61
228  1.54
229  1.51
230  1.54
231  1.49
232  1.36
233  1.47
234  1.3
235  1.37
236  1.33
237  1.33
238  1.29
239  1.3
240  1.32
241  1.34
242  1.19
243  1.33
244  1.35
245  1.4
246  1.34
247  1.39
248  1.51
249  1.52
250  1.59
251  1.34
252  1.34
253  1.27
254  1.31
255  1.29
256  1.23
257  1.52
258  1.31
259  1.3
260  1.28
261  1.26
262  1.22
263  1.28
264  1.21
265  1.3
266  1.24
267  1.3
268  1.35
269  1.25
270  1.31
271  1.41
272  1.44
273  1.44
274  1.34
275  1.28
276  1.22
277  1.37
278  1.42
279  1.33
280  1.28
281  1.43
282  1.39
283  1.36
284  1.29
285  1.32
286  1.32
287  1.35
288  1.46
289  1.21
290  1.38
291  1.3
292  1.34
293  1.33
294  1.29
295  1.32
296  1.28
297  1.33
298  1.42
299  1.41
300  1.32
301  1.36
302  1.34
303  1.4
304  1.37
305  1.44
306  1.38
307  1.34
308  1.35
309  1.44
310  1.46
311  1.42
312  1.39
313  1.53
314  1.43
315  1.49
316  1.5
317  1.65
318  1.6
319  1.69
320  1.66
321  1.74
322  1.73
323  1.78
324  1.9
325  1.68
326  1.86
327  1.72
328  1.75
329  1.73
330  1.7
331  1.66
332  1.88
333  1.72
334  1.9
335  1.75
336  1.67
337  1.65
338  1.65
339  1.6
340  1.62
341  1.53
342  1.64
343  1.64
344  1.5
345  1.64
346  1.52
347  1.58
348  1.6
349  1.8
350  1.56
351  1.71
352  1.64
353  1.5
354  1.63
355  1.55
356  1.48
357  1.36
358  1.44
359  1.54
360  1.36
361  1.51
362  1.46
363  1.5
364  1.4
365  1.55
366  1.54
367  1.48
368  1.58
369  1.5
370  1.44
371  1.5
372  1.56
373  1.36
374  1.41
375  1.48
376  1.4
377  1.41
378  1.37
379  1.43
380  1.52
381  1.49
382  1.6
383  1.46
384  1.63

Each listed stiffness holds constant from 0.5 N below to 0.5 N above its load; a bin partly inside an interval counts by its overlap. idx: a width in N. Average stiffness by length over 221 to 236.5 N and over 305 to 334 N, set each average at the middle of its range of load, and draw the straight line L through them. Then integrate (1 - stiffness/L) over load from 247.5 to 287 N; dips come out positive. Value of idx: 5.1 N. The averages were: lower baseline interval 1.48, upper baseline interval 1.62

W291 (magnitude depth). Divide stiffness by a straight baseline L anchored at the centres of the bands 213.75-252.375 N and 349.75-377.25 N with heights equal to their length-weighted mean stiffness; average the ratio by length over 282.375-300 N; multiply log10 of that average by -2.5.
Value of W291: 0.10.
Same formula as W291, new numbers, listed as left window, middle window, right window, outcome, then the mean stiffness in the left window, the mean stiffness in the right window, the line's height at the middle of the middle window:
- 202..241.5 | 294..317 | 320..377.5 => 0.113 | 1.47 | 1.6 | 1.55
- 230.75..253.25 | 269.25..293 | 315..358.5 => 0.107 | 1.37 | 1.65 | 1.49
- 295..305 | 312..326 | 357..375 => -0.178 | 1.36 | 1.47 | 1.39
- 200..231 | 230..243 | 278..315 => 0.103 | 1.52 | 1.37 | 1.48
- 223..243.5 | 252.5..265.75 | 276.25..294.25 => 0.074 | 1.42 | 1.34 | 1.38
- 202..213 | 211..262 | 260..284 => 0.003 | 1.5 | 1.32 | 1.42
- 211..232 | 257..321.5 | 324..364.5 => 0.146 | 1.51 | 1.62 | 1.57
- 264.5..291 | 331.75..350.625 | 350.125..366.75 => -0.125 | 1.34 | 1.51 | 1.47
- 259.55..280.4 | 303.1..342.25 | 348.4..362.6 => -0.114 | 1.31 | 1.54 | 1.45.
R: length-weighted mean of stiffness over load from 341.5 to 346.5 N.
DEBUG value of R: 1.59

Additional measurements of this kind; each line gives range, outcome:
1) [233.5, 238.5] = 1.32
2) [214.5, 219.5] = 1.51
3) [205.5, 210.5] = 1.49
